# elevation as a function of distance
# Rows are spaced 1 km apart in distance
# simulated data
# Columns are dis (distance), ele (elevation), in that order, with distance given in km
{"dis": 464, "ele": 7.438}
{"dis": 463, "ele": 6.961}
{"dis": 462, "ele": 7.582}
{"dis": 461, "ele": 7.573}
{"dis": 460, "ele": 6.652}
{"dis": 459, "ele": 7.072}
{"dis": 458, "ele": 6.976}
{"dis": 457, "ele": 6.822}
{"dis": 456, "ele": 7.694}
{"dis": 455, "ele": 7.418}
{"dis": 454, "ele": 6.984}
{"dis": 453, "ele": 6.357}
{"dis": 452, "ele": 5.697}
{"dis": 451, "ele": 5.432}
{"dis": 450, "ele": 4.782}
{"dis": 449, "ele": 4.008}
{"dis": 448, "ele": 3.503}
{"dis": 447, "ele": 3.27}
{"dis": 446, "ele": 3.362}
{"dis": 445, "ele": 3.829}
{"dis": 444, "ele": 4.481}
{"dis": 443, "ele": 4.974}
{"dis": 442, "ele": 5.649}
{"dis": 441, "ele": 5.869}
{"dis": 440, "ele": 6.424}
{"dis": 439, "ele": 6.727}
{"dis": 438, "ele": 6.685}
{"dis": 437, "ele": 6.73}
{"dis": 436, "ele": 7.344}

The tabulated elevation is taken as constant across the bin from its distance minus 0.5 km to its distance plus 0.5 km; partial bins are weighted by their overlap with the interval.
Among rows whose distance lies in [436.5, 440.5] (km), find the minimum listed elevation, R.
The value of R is 6.424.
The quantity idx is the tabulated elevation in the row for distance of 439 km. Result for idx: 6.727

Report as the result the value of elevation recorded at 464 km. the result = 7.438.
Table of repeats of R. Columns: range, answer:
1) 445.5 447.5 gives 3.27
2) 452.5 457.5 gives 6.357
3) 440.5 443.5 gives 4.974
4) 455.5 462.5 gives 6.652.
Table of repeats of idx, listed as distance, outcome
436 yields 7.344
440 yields 6.424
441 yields 5.869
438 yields 6.685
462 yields 7.582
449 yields 4.008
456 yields 7.694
